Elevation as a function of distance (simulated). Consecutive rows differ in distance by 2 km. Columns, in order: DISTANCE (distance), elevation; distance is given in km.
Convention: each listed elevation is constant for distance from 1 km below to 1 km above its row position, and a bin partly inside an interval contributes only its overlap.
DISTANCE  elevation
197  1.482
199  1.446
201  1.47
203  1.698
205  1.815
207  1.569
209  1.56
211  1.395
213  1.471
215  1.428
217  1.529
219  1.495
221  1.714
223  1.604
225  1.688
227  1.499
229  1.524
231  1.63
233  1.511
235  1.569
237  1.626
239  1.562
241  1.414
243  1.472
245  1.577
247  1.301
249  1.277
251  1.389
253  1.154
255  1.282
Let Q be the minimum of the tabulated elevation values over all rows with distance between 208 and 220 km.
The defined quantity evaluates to 1.395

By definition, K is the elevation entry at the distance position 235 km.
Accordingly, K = 1.569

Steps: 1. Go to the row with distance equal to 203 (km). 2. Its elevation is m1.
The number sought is 1.698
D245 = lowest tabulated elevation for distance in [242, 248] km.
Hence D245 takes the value 1.301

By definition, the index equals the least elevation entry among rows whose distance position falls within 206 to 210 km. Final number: 1.56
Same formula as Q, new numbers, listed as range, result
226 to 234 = 1.499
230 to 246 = 1.414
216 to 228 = 1.495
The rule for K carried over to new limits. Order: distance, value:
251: 1.389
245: 1.577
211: 1.395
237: 1.626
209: 1.56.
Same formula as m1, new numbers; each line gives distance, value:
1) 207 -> 1.569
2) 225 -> 1.688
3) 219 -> 1.495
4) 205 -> 1.815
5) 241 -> 1.414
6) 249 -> 1.277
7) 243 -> 1.472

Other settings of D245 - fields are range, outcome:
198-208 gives 1.446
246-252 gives 1.277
